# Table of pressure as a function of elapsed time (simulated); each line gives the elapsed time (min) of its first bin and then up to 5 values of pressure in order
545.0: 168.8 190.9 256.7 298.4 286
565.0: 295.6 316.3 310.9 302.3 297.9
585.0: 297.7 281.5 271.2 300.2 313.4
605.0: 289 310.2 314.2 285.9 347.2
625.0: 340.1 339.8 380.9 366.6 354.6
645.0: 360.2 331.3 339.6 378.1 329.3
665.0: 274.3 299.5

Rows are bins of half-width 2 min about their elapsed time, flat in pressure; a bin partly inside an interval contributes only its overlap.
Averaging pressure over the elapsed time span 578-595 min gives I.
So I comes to 288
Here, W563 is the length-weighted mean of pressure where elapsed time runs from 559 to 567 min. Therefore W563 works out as 291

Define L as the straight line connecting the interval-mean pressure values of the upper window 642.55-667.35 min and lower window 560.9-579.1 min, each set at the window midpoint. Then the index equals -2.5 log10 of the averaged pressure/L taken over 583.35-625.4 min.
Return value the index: 0.05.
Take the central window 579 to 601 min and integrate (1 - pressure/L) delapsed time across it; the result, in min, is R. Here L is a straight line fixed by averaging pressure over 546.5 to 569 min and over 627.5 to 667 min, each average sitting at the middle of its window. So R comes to 0.3 min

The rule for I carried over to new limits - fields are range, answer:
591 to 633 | 314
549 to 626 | 297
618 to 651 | 351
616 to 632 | 334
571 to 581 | 305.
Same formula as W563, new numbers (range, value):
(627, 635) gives 360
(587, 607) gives 291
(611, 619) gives 300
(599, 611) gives 304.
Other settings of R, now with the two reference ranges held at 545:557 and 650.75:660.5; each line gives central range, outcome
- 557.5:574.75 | -4.0 min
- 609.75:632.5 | -1.2 min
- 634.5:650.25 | -0.8 min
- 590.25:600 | -0.3 min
